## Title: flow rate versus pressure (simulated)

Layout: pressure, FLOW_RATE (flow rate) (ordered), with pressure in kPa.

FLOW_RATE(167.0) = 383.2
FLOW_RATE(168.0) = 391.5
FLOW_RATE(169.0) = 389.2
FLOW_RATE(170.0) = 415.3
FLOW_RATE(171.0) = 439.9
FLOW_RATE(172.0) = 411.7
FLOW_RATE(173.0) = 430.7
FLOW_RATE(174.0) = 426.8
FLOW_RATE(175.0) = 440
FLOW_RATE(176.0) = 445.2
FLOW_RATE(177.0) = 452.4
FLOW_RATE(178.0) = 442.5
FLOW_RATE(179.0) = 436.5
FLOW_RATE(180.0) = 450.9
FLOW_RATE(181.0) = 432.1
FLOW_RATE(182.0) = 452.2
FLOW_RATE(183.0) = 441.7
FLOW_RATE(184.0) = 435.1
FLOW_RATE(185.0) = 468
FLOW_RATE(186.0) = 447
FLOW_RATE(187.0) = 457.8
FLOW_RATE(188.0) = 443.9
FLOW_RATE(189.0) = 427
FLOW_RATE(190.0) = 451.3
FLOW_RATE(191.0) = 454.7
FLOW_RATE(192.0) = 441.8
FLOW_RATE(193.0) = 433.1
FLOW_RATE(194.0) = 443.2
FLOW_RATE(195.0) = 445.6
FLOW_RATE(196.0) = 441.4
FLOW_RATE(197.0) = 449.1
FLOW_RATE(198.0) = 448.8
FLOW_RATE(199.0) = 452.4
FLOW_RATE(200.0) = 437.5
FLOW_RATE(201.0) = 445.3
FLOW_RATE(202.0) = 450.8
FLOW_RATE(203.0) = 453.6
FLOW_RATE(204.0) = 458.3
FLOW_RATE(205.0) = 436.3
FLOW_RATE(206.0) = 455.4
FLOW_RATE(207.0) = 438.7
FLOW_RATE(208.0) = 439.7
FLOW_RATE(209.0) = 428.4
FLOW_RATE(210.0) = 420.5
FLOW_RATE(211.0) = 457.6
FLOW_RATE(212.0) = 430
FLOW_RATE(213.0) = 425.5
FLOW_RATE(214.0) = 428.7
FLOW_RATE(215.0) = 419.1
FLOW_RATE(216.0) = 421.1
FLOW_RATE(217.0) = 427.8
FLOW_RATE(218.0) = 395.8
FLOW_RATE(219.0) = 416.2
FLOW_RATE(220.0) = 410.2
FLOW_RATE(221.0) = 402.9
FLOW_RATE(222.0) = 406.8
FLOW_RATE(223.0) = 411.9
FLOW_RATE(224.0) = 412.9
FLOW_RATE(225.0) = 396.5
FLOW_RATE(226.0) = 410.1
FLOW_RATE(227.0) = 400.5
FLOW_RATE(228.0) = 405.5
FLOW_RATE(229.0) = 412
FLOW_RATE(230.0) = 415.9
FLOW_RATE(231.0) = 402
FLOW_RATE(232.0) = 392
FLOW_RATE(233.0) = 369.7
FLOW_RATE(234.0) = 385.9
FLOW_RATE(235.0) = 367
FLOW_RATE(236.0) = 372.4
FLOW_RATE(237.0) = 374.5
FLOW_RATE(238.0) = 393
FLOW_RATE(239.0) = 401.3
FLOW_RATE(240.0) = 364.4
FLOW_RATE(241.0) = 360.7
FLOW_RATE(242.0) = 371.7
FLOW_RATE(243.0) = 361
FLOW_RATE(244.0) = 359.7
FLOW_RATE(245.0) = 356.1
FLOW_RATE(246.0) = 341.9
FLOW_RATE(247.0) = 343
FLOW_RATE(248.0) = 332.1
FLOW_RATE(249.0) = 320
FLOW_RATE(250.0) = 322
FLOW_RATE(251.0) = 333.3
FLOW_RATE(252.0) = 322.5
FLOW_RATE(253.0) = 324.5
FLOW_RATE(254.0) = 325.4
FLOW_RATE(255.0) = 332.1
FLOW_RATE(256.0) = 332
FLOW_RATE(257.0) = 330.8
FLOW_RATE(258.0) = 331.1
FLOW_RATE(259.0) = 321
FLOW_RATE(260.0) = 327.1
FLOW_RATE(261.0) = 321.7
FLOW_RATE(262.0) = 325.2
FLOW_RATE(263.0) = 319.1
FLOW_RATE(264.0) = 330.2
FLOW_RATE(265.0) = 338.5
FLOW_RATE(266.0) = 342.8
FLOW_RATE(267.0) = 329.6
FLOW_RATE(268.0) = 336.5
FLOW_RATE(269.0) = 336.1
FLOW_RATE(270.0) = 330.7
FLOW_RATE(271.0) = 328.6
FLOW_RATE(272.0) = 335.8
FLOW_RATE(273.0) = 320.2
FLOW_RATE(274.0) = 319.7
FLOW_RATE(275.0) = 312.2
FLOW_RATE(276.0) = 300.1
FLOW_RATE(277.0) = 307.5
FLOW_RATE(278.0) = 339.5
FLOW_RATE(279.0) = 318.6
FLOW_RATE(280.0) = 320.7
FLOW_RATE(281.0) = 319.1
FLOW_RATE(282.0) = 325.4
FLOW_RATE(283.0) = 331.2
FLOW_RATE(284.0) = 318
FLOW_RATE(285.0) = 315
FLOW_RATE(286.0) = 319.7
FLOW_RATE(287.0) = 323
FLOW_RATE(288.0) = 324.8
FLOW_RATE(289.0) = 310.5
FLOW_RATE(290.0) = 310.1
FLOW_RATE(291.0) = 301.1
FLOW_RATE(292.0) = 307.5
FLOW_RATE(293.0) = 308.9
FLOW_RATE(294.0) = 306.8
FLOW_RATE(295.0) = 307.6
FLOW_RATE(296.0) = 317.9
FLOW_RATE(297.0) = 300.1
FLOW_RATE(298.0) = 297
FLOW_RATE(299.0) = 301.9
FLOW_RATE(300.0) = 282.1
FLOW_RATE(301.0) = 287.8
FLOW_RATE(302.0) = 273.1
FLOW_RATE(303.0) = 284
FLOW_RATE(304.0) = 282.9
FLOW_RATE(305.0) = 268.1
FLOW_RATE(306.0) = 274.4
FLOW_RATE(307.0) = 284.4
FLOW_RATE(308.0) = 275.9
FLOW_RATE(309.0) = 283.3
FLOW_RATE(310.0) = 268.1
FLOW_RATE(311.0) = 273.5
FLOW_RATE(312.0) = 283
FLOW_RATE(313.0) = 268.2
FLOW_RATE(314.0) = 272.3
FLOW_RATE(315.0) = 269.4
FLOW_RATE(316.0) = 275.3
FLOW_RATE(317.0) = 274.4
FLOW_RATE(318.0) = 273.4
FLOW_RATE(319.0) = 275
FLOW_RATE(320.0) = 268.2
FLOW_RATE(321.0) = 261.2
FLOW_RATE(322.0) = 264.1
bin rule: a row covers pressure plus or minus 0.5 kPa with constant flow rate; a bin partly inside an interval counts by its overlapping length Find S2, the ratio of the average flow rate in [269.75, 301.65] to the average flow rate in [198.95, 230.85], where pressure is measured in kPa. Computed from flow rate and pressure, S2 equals 0.7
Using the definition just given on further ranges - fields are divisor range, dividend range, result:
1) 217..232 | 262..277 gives 0.80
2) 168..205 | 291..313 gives 0.66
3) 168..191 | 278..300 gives 0.72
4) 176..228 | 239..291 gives 0.76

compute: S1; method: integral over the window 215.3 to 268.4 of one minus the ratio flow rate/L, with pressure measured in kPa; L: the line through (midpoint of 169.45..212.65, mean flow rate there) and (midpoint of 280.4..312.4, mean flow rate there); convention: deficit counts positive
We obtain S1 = 1.2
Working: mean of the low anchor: 442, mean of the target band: 366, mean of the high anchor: 299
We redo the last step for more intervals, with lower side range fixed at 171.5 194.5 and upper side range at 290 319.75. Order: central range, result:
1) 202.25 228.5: -1.5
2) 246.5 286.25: 1.0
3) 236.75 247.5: 0.0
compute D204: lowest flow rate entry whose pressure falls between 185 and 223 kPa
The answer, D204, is 395.8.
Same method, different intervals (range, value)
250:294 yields 300.1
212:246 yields 341.9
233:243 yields 360.7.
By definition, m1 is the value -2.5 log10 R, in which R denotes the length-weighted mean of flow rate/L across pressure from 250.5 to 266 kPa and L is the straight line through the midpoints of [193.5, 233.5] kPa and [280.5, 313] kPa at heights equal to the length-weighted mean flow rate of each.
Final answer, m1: 0.09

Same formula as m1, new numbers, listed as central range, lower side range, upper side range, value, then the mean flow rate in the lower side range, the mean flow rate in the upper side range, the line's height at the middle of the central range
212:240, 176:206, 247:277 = -0.04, 446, 327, 387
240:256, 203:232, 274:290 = 0.10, 421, 319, 373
